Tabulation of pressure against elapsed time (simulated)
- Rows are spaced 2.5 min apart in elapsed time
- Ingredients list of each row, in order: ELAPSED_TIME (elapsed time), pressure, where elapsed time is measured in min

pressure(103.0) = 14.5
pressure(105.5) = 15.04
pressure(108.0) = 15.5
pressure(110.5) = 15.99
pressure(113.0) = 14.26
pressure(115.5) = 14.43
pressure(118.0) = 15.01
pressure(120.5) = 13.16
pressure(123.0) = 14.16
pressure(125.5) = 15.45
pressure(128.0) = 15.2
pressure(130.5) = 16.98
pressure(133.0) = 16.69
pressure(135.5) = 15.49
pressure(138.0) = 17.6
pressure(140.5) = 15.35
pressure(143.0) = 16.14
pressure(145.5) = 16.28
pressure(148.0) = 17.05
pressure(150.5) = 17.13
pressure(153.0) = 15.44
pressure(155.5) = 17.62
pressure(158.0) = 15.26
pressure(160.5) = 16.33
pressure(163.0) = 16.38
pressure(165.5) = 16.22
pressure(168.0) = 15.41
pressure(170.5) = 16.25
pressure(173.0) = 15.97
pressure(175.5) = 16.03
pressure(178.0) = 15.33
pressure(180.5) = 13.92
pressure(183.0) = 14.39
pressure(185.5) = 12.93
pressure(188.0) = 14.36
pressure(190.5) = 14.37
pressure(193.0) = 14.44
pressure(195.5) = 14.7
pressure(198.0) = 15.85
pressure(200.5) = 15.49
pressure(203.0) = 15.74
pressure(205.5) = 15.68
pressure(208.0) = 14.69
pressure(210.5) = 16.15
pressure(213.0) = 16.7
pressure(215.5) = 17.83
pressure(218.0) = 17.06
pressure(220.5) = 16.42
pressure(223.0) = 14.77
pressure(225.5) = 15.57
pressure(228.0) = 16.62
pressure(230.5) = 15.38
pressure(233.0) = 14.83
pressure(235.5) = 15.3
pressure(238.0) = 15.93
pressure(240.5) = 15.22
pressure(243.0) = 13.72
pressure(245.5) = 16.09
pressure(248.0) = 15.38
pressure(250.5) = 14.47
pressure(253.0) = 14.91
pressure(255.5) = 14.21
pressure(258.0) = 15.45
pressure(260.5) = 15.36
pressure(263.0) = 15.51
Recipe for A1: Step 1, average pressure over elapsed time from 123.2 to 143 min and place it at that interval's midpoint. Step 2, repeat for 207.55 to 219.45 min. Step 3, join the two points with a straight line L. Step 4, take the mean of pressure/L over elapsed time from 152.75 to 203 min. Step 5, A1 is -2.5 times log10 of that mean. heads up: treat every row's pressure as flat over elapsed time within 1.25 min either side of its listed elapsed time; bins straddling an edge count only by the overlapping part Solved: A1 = 0.07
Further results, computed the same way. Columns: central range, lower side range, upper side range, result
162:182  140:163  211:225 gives 0.05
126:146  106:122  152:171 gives -0.06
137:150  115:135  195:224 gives -0.08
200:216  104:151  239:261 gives -0.06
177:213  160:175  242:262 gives 0.06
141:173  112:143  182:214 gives -0.07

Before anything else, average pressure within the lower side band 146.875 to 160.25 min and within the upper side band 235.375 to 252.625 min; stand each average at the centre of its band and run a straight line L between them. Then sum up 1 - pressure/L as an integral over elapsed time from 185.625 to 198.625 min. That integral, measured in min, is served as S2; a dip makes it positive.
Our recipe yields 1.1 min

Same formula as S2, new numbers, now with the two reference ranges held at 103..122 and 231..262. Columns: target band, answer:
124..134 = -0.8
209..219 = -1.2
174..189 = 0.4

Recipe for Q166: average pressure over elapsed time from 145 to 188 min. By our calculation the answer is 15.7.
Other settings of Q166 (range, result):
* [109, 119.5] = 14.9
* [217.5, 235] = 15.7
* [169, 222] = 15.4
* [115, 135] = 15.2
